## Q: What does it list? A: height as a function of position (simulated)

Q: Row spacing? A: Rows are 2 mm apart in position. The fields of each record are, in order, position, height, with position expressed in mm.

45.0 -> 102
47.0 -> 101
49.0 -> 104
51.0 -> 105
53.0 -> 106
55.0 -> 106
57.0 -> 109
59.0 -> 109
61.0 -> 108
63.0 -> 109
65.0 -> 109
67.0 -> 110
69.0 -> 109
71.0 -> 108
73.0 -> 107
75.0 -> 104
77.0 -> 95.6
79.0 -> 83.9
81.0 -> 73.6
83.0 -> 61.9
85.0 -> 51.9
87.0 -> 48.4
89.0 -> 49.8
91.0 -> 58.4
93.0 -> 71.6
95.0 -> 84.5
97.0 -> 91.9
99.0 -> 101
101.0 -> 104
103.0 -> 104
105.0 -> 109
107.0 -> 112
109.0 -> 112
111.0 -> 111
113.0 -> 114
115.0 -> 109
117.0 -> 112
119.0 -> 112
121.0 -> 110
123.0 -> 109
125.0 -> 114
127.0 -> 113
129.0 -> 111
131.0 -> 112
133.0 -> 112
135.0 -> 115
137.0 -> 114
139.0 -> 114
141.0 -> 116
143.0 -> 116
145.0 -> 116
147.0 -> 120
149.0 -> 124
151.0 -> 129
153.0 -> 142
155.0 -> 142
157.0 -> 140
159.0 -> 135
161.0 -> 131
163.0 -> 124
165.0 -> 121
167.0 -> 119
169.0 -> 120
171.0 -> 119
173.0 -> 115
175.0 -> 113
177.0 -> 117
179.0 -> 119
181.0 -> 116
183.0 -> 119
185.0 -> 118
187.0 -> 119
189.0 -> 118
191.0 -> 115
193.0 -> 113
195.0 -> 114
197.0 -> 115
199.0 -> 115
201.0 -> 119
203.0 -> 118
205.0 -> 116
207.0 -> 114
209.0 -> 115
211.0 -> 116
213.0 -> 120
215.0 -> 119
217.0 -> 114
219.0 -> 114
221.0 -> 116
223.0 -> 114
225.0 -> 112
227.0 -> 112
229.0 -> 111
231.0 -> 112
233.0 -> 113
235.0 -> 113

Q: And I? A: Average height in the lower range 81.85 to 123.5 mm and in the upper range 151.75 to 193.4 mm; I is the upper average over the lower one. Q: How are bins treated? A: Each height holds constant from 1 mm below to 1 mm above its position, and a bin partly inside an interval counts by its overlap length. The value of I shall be 1.33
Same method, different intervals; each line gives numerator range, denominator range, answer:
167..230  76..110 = 1.40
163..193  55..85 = 1.20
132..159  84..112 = 1.43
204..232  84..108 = 1.39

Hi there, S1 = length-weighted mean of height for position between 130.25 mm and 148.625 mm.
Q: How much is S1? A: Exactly 115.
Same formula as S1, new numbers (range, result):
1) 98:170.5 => 117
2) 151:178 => 126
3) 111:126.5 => 111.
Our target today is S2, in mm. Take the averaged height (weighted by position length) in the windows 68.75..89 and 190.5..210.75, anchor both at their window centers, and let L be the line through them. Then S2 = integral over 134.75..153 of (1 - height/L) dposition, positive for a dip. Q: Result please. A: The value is -3.6 mm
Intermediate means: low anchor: 81.7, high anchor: 115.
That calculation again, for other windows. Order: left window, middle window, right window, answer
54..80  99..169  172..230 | -4.3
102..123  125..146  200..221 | -0.4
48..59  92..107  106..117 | 1.9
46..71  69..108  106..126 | 8.4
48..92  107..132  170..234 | -2.6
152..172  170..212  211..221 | 2.1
